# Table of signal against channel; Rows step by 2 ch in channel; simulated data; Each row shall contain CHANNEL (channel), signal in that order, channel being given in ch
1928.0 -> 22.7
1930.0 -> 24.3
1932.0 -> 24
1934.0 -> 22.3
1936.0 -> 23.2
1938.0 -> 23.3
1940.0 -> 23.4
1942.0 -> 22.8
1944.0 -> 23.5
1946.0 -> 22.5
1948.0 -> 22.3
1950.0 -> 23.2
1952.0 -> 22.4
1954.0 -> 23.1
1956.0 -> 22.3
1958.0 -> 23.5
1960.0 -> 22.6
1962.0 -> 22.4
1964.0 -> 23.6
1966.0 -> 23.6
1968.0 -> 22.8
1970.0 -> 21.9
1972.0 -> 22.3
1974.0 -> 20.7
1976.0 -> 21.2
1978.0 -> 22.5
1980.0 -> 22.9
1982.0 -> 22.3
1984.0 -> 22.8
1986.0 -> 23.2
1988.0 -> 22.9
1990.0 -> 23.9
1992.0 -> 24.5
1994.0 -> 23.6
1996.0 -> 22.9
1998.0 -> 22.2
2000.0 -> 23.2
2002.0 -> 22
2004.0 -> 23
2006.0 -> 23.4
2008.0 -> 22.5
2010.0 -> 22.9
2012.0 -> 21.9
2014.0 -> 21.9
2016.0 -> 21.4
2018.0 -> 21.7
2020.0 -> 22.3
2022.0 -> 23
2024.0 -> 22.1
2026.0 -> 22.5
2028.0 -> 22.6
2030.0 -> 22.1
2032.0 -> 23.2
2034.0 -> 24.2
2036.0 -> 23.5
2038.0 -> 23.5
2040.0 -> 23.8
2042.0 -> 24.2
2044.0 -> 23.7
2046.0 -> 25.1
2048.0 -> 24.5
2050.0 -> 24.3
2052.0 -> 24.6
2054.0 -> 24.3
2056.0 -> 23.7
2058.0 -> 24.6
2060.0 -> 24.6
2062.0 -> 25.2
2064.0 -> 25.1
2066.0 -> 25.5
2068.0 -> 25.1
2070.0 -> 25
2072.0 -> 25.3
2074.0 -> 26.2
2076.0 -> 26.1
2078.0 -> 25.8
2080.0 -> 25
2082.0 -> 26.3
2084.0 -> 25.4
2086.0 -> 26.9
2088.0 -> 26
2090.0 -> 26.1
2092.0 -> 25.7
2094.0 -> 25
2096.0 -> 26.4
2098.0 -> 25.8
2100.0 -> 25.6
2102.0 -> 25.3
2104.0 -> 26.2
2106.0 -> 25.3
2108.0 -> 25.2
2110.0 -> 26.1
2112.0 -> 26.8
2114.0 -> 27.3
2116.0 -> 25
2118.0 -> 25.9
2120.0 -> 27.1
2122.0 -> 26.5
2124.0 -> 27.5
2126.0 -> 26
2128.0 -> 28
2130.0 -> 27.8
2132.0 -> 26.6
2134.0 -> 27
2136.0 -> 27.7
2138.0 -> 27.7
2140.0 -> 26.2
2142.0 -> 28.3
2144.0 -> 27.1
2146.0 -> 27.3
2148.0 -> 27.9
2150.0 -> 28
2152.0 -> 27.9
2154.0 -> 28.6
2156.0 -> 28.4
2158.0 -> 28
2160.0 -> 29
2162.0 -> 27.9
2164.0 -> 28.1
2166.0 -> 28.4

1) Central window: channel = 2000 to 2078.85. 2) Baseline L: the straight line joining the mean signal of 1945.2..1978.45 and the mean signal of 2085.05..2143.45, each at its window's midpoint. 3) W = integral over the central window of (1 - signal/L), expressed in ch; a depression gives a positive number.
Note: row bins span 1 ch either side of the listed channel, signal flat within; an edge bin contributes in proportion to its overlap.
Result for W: 2.6 ch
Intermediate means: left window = 22.5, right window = 26.5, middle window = 23.7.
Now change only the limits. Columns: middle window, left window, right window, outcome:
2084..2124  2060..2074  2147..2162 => 0.7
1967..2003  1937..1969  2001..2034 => 0.1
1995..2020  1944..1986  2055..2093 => 1.4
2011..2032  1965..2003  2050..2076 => 1.4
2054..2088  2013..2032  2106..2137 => -1.3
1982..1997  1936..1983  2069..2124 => 0.0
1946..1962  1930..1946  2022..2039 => 0.3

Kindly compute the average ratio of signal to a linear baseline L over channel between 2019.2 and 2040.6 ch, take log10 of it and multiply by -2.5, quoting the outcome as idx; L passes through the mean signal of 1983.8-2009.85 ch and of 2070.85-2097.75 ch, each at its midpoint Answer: 0.05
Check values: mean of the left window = 23.1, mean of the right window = 25.9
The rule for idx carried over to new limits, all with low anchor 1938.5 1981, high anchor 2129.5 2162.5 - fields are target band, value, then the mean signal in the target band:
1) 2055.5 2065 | 0.030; 24.7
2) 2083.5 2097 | 0.011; 25.9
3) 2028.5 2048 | 0.048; 23.7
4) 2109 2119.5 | 0.024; 26.3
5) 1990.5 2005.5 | 0.028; 23.1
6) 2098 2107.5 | 0.039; 25.6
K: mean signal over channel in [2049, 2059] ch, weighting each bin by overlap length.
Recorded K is 24.3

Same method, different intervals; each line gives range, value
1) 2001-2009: 22.7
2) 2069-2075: 25.5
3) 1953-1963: 22.8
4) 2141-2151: 27.7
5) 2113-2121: 26.3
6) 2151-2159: 28.2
